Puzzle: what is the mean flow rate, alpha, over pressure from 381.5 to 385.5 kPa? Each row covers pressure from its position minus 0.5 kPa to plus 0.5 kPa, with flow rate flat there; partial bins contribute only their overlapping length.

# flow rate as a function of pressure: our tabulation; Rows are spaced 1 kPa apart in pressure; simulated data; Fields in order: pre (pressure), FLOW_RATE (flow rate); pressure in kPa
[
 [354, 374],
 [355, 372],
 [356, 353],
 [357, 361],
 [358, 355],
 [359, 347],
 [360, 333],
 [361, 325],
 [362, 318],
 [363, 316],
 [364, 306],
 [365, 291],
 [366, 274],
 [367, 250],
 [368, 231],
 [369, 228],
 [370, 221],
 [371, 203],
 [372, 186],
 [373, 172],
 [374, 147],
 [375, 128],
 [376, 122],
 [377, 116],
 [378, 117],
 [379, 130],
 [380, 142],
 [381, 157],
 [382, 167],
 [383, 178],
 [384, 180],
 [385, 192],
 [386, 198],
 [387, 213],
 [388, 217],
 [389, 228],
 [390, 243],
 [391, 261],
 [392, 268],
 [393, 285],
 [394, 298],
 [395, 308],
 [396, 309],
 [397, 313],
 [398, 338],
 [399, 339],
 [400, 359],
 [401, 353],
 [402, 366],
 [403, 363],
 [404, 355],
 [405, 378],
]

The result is 179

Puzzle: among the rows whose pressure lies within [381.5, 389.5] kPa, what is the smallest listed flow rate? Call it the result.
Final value 167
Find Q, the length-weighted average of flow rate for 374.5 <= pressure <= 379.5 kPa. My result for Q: 123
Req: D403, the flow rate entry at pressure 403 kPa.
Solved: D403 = 363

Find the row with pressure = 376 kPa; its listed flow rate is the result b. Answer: 122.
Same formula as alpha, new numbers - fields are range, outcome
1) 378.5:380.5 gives 136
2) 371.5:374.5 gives 168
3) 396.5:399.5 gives 330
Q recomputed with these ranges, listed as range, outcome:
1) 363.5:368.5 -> 270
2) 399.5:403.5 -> 360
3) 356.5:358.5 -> 358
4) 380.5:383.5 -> 167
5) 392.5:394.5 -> 292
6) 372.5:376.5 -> 142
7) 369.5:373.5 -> 196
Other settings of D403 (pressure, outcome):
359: 347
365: 291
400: 359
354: 374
